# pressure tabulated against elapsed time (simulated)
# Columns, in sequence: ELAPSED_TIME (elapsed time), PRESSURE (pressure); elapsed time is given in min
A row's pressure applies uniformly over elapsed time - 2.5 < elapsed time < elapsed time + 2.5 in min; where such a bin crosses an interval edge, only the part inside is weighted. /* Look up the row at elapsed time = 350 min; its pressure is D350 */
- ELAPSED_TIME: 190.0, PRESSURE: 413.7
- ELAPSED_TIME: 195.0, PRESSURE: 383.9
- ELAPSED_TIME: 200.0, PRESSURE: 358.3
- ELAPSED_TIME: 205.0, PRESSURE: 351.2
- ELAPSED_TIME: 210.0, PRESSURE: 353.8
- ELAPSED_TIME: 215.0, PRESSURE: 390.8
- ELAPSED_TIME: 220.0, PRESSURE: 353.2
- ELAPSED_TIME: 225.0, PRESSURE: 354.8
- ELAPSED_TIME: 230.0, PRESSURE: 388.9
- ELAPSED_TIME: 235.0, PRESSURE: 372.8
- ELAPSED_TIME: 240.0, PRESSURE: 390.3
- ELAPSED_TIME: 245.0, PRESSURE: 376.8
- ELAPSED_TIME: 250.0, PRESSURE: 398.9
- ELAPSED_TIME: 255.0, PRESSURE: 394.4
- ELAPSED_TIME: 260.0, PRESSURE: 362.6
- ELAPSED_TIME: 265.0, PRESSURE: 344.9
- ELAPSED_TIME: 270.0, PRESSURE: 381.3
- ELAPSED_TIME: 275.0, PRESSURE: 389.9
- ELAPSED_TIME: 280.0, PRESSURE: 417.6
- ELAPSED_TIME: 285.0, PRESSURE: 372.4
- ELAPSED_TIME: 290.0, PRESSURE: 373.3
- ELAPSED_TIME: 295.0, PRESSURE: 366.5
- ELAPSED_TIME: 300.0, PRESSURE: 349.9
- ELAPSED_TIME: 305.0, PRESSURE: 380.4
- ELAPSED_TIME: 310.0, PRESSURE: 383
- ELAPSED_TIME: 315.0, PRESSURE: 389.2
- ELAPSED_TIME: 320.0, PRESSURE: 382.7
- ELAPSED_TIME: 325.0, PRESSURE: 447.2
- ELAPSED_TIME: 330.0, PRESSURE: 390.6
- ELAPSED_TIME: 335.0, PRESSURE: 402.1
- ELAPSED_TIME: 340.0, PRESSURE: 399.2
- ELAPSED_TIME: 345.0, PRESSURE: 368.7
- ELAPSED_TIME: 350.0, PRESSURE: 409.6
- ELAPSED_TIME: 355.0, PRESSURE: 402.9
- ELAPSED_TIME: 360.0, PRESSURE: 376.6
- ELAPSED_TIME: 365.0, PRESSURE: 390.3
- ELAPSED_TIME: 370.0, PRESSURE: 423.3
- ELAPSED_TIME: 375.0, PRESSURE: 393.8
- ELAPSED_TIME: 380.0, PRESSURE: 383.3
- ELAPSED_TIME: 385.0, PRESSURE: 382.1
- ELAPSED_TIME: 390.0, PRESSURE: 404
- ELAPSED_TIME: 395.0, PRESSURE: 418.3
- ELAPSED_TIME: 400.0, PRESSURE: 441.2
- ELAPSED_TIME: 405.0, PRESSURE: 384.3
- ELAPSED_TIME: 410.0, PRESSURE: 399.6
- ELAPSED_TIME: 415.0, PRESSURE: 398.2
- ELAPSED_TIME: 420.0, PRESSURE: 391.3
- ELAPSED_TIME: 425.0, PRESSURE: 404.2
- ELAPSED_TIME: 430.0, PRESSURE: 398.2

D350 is 409.6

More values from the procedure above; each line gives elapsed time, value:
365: 390.3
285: 372.4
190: 413.7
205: 351.2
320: 382.7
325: 447.2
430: 398.2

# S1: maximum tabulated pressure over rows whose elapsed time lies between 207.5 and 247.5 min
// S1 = 390.8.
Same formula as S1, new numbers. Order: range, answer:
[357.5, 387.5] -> 423.3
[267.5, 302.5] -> 417.6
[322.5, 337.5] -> 447.2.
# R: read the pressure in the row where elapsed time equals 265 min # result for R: 344.9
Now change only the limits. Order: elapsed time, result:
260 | 362.6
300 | 349.9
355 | 402.9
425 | 404.2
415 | 398.2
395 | 418.3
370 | 423.3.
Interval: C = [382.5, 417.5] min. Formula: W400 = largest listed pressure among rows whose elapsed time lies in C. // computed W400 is 441.2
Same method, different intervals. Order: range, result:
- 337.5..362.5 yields 409.6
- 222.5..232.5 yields 388.9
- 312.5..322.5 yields 389.2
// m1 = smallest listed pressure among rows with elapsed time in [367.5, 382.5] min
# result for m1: 383.3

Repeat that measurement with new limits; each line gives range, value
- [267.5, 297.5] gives 366.5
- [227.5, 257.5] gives 372.8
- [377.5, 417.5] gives 382.1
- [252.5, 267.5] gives 344.9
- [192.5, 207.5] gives 351.2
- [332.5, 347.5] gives 368.7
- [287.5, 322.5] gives 349.9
